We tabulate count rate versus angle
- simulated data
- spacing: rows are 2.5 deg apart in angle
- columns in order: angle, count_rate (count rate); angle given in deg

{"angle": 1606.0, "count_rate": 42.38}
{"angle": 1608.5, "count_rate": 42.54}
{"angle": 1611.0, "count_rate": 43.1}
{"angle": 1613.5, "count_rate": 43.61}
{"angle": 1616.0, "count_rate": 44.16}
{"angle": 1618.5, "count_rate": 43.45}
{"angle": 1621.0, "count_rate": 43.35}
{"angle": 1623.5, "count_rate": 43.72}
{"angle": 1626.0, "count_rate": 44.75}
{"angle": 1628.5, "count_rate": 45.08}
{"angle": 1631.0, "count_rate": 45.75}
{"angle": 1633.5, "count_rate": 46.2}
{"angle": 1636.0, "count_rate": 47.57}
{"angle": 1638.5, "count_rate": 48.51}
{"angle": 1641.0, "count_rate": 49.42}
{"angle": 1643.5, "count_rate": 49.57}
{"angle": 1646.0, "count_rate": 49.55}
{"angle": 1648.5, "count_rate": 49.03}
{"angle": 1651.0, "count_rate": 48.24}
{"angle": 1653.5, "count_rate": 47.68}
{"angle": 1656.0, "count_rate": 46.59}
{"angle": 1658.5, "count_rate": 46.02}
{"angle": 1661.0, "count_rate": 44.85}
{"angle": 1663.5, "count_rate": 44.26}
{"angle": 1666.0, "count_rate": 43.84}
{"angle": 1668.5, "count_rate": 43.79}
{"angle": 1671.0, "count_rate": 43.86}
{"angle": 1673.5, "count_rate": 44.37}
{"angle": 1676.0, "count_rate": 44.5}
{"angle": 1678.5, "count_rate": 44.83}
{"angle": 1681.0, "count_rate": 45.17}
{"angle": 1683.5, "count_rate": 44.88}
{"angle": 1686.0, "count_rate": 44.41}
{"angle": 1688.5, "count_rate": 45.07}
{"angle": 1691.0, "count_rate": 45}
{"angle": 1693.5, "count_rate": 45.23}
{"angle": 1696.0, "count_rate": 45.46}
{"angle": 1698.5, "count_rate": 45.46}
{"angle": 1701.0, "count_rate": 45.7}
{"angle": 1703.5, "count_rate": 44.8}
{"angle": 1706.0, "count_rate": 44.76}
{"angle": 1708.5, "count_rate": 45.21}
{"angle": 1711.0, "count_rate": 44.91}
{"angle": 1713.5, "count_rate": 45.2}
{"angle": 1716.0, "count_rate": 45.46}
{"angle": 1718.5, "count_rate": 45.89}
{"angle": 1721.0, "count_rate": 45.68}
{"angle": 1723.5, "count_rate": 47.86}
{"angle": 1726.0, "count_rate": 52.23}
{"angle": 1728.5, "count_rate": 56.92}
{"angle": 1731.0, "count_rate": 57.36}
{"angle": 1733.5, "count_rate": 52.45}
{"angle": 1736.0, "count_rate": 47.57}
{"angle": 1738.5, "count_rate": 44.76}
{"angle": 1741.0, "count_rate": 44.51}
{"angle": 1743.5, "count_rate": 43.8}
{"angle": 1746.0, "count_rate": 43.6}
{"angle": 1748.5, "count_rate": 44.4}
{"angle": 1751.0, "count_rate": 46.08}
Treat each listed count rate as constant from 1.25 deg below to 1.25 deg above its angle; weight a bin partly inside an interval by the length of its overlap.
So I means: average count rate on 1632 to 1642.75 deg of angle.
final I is 48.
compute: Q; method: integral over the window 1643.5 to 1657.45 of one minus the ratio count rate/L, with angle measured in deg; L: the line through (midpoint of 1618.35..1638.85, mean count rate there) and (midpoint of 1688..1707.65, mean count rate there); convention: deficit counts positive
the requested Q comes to -0.93 deg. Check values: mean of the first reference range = 45.3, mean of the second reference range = 45.2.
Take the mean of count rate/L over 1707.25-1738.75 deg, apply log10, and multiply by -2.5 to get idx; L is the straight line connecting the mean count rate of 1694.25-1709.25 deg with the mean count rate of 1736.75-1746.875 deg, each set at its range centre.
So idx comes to -0.09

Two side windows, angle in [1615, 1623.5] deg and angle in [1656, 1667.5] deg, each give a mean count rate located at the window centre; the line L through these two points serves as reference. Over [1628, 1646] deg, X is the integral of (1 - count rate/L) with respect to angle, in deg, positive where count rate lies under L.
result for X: -1.4 deg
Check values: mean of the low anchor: 43.6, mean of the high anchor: 44.9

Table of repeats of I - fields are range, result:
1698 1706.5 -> 45.2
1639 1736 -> 46.7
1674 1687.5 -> 44.7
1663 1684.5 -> 44.4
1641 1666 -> 47.2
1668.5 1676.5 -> 44.1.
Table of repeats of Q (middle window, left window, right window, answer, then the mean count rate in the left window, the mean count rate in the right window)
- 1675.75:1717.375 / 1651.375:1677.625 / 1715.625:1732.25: 2.50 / 45.1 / 50.4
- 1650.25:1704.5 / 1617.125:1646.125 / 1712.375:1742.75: 2.63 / 46.3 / 48.8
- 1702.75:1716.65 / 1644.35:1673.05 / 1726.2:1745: 0.99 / 46.2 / 49.7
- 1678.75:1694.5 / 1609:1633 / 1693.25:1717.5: 0.01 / 44.1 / 45.2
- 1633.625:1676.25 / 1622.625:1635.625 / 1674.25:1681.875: -1.49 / 45.3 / 44.8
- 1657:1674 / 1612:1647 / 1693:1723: 0.47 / 46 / 45.4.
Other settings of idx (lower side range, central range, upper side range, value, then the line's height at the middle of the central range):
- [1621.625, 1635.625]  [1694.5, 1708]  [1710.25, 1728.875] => 0.05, 47.2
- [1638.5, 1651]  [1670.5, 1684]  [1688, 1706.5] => 0.05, 46.7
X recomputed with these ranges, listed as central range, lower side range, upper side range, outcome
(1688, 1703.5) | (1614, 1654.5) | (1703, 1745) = 0.7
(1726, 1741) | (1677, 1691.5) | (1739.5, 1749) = -2.4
